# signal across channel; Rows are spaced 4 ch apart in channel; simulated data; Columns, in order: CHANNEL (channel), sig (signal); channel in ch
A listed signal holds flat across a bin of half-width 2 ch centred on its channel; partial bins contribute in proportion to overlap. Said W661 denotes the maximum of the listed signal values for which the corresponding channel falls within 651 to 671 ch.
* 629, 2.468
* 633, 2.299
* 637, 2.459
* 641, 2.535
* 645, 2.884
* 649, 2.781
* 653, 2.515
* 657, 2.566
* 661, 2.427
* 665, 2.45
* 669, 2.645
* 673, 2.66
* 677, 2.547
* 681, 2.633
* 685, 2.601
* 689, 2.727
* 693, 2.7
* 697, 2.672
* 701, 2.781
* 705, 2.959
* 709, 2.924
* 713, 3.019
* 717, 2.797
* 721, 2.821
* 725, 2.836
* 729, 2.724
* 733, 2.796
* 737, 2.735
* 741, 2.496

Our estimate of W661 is 2.645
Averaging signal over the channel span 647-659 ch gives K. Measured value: 2.62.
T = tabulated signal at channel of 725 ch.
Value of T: 2.836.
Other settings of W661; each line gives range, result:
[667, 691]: 2.727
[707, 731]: 3.019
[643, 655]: 2.884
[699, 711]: 2.959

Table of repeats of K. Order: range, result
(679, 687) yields 2.62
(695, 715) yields 2.87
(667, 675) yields 2.65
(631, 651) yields 2.59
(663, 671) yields 2.55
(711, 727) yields 2.87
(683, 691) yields 2.66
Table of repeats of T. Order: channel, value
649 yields 2.781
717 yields 2.797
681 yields 2.633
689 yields 2.727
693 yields 2.7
